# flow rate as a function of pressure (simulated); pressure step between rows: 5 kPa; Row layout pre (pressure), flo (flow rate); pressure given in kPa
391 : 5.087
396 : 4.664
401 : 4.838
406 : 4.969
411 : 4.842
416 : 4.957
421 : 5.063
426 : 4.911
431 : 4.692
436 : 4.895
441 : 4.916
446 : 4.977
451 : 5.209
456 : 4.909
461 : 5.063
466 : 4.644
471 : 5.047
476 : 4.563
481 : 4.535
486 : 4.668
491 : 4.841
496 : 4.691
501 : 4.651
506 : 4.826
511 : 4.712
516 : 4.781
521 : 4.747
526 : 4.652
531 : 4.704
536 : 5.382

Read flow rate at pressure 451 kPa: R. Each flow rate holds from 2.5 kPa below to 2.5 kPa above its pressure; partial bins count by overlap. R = 5.209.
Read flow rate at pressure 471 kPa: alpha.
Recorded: 5.047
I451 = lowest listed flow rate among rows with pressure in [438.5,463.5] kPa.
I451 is 4.909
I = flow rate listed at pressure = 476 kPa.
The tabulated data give 4.563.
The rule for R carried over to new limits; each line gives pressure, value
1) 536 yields 5.382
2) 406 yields 4.969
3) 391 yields 5.087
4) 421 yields 5.063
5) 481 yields 4.535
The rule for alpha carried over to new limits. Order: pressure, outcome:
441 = 4.916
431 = 4.692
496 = 4.691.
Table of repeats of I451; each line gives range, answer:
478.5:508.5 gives 4.535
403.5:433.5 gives 4.692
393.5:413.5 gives 4.664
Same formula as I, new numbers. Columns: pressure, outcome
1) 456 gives 4.909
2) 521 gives 4.747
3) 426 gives 4.911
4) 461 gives 5.063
